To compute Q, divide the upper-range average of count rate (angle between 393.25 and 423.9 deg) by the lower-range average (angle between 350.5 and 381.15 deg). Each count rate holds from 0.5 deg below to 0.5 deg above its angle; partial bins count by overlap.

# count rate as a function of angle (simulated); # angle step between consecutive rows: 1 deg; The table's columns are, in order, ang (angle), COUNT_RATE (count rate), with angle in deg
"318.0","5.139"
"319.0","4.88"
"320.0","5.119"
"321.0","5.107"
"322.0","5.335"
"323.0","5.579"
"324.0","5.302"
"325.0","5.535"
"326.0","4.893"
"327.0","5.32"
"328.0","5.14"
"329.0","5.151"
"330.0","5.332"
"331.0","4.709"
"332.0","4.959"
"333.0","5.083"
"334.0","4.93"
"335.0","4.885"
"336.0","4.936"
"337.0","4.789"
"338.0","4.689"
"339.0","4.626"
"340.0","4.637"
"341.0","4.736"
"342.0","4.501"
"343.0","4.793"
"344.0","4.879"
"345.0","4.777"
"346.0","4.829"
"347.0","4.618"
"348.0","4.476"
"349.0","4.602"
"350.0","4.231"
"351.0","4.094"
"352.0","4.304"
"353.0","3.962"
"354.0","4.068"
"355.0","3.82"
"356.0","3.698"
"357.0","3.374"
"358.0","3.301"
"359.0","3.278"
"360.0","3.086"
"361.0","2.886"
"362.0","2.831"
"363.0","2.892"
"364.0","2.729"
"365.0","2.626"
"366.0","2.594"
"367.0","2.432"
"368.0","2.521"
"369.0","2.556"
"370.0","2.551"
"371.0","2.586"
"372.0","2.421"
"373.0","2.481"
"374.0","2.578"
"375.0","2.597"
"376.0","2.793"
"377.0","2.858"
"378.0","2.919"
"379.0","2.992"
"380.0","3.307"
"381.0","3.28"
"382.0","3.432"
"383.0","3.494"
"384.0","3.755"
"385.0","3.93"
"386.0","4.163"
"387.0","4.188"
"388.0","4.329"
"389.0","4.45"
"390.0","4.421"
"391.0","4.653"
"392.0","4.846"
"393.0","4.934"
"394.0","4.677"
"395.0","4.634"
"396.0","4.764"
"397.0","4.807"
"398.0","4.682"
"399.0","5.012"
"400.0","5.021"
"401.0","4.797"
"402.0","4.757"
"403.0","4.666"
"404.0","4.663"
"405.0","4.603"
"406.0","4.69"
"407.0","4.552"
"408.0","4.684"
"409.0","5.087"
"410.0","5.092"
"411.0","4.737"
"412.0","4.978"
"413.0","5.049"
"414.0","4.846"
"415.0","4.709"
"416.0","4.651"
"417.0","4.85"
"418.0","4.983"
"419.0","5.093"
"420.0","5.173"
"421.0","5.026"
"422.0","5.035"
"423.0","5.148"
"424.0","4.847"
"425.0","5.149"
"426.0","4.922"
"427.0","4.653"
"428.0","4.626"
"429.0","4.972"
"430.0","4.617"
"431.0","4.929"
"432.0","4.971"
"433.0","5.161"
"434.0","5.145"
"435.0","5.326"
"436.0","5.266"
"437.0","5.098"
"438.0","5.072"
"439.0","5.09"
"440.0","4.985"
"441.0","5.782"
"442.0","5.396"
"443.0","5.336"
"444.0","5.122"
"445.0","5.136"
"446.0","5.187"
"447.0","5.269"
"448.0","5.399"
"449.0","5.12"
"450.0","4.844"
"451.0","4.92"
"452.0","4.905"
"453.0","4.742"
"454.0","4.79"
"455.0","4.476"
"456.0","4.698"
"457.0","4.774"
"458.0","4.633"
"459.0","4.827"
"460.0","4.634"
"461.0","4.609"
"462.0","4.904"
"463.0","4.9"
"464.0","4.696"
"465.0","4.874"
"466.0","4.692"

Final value 1.59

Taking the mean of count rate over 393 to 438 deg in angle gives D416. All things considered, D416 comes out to 4.89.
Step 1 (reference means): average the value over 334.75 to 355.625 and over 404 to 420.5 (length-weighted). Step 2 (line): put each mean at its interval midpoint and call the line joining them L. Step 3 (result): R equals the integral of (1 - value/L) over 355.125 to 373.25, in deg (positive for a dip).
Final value 6.9 deg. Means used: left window 4.53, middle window 2.85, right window 4.86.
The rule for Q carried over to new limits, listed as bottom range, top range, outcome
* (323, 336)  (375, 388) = 0.67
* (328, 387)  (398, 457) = 1.31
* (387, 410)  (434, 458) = 1.08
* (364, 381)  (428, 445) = 1.90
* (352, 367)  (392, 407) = 1.47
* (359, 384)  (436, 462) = 1.76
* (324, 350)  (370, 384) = 0.60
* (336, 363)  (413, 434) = 1.19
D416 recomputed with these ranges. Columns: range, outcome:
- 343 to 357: 4.32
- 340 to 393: 3.61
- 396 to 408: 4.75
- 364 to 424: 4.1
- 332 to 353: 4.66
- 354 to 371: 2.97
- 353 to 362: 3.43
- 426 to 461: 4.99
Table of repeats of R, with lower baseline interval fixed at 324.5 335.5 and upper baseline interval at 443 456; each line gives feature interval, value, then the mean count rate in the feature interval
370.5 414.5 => 7.82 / 4.14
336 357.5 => 2.78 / 4.42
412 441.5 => 0.04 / 5.01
